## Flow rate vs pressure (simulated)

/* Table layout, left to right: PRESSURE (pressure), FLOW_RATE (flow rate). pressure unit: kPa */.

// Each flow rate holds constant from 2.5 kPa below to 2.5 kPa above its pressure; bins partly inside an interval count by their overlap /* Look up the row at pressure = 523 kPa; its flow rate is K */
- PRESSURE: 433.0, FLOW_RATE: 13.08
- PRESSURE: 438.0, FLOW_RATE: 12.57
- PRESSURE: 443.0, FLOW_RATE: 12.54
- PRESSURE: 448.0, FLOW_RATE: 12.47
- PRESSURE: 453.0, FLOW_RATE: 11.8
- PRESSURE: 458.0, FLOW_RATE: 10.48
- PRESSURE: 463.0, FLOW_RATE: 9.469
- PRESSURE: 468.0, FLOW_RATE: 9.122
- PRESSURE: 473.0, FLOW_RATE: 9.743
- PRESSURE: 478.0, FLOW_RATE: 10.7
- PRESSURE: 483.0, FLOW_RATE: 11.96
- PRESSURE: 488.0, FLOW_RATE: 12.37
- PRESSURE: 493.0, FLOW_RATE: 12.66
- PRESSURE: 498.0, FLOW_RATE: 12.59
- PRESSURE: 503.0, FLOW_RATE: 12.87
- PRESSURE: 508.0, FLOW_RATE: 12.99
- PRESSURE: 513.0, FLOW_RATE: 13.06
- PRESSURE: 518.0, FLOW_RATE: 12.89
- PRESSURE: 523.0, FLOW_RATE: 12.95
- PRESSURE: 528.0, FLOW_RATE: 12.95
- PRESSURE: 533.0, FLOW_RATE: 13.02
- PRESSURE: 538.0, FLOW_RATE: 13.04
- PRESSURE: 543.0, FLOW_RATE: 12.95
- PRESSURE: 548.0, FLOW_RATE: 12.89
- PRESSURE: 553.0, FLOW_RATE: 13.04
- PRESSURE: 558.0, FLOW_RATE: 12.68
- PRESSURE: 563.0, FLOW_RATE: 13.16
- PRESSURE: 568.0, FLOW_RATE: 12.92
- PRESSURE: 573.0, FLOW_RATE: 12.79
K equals 12.95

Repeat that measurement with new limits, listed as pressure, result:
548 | 12.89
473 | 9.743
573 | 12.79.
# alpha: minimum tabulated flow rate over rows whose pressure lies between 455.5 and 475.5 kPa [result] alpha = 9.122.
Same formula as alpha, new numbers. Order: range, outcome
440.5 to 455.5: 11.8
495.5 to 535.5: 12.59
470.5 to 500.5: 9.743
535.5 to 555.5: 12.89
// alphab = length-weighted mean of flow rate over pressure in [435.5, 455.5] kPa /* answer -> 12.3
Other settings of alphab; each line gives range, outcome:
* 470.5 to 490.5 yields 11.2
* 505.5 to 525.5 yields 13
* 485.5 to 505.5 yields 12.6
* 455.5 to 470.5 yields 9.69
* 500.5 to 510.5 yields 12.9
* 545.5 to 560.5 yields 12.9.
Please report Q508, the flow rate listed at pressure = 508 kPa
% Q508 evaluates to 12.99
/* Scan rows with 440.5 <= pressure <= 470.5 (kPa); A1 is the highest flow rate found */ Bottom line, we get 12.54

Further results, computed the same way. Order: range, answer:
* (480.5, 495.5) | 12.66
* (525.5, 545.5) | 13.04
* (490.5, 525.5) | 13.06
